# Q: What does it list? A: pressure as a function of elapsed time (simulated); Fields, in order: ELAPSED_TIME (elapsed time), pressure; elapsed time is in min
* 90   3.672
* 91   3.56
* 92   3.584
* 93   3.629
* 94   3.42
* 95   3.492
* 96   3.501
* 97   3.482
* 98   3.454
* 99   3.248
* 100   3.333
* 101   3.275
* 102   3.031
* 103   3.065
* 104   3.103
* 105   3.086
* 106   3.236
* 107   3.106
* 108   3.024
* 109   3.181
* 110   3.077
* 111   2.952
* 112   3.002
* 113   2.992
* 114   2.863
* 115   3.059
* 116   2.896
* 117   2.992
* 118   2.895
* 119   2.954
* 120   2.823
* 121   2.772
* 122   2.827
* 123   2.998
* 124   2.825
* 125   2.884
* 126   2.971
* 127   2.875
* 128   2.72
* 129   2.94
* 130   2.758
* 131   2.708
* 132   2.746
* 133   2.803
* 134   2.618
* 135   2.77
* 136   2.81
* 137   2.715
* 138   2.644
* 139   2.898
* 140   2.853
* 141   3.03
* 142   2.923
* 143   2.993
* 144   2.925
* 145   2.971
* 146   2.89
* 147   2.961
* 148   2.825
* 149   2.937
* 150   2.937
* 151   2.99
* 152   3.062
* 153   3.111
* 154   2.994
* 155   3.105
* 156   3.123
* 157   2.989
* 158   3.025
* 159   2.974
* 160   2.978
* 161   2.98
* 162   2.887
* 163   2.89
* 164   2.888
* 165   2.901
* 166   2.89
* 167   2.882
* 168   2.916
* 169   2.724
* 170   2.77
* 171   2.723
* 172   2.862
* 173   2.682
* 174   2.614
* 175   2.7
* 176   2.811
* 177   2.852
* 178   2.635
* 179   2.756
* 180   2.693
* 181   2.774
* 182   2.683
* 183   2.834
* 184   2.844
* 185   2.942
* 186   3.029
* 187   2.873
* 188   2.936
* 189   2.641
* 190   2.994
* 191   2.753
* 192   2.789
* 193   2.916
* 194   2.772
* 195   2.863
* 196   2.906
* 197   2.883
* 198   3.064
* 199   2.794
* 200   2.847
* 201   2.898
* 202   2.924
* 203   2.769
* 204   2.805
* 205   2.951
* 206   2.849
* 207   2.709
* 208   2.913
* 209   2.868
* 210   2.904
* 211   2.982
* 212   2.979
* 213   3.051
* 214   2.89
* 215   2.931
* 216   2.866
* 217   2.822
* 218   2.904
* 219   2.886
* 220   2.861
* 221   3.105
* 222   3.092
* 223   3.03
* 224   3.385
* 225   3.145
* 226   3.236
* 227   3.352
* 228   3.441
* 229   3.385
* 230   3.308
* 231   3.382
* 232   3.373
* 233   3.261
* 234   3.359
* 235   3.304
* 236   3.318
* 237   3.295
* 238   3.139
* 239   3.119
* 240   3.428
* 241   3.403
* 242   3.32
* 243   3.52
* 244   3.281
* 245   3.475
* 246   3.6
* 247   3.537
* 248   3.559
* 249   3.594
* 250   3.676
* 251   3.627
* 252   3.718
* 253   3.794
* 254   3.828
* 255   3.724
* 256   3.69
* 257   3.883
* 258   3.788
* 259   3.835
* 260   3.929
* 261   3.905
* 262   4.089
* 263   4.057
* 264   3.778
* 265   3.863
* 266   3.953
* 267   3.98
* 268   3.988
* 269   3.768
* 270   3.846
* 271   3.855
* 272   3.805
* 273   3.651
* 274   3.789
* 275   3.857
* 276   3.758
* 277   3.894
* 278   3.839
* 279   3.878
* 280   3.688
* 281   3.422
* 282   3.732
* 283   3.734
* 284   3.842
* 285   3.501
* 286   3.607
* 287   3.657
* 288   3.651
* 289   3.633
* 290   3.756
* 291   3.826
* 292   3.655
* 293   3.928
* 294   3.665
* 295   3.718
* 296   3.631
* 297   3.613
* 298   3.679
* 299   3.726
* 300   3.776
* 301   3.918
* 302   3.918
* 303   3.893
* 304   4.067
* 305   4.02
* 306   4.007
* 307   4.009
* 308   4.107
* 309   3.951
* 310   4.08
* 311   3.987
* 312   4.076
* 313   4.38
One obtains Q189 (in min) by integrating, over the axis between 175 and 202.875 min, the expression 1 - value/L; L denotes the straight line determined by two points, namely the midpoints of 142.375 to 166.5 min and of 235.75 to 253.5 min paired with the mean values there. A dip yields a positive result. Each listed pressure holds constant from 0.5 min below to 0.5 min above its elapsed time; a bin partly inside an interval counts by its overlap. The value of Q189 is 2.8 min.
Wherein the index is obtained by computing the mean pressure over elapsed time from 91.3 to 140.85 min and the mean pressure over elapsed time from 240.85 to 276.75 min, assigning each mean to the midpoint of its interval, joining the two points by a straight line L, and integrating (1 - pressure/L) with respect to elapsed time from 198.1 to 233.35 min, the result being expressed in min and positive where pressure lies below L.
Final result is 5.0 min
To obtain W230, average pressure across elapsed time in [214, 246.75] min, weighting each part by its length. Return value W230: 3.23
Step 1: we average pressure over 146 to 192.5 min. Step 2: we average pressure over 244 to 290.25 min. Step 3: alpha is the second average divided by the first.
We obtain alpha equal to 1.31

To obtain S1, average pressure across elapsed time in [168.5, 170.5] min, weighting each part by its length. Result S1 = 2.75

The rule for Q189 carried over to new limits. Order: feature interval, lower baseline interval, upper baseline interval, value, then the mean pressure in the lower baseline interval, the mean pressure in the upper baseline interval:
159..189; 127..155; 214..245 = 1.7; 2.88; 3.21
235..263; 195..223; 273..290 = -2.0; 2.91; 3.72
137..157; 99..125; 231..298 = 1.4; 3.02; 3.67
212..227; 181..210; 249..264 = 1.0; 2.86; 3.82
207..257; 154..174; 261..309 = 2.0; 2.9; 3.81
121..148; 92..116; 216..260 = 3.3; 3.2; 3.39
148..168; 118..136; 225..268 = 0.3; 2.82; 3.57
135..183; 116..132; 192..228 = 0.4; 2.86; 2.95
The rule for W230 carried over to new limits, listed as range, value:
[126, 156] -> 2.89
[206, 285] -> 3.47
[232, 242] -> 3.3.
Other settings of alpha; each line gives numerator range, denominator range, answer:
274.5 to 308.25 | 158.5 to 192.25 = 1.34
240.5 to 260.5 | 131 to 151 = 1.27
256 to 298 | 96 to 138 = 1.27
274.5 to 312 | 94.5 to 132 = 1.25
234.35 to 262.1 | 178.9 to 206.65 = 1.25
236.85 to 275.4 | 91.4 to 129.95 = 1.20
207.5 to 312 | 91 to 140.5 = 1.18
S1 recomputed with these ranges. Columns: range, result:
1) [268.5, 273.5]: 3.79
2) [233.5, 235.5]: 3.33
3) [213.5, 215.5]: 2.91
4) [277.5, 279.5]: 3.86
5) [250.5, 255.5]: 3.74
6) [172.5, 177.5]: 2.73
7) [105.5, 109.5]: 3.14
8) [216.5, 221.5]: 2.92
